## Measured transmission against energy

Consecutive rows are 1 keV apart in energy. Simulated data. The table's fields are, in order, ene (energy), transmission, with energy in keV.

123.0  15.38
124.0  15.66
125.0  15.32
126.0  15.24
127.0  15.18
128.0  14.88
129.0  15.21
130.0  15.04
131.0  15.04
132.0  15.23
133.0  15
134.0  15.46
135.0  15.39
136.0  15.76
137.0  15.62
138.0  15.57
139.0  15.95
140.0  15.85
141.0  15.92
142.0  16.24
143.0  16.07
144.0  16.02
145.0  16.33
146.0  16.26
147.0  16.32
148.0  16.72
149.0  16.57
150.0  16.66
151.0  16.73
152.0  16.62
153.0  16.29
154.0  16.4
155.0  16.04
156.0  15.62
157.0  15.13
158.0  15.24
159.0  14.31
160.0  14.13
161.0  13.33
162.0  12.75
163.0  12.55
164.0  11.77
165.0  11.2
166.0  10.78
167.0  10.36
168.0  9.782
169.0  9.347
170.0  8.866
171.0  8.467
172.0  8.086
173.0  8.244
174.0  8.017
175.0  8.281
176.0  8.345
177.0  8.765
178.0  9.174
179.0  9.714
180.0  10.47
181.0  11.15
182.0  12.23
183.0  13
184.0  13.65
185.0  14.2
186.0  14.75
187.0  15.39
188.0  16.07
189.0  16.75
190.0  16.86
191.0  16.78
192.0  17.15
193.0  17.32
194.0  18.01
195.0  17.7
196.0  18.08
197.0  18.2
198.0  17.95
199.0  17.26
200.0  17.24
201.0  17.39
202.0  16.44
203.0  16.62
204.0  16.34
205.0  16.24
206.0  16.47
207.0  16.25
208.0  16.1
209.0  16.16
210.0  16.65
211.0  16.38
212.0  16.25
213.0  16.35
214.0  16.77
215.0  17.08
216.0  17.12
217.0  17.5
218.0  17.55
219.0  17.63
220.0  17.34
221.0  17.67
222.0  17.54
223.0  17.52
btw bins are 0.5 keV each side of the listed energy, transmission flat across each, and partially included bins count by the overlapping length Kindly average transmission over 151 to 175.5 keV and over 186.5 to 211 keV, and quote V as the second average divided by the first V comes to 1.38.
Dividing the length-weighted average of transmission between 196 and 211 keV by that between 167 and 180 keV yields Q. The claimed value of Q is 1.9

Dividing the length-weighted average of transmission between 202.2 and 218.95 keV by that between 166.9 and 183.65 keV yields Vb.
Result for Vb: 1.74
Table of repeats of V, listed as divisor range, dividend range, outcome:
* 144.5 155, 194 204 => 1.06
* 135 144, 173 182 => 0.59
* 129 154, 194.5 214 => 1.06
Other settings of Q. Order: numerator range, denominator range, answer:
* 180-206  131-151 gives 1.00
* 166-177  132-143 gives 0.57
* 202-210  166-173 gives 1.78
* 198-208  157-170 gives 1.38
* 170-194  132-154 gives 0.77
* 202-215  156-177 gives 1.49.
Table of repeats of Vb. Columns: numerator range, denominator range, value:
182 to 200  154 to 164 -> 1.14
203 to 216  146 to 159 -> 1.02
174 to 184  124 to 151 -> 0.65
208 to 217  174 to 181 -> 1.81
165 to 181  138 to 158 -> 0.57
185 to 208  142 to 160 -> 1.05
